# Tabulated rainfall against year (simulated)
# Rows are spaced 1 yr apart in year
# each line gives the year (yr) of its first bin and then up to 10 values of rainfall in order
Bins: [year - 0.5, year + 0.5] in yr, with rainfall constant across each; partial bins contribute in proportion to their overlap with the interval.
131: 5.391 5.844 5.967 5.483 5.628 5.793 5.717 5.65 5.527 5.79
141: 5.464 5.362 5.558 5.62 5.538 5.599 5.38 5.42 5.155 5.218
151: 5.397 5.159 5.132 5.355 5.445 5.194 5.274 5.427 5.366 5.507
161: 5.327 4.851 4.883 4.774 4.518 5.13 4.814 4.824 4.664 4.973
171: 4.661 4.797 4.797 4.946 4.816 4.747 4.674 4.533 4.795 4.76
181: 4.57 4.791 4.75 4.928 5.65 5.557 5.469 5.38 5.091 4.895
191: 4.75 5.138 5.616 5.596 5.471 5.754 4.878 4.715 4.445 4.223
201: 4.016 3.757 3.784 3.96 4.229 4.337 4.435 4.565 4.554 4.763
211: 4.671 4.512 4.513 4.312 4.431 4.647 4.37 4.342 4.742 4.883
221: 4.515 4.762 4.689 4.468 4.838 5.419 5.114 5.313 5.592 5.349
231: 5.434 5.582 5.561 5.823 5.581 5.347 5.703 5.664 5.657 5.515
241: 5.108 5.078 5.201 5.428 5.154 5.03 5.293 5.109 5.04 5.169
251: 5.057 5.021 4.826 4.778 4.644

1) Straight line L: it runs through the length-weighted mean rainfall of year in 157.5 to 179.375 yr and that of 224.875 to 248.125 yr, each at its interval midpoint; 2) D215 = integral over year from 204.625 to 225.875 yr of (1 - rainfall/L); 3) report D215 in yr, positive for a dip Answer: 2.70 yr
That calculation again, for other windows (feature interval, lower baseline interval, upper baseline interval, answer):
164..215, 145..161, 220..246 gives 5.2 yr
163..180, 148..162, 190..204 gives 1.0 yr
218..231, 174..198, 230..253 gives 0.7 yr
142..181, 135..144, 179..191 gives 1.9 yr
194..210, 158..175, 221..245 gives 1.9 yr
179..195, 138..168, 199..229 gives -0.9 yr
